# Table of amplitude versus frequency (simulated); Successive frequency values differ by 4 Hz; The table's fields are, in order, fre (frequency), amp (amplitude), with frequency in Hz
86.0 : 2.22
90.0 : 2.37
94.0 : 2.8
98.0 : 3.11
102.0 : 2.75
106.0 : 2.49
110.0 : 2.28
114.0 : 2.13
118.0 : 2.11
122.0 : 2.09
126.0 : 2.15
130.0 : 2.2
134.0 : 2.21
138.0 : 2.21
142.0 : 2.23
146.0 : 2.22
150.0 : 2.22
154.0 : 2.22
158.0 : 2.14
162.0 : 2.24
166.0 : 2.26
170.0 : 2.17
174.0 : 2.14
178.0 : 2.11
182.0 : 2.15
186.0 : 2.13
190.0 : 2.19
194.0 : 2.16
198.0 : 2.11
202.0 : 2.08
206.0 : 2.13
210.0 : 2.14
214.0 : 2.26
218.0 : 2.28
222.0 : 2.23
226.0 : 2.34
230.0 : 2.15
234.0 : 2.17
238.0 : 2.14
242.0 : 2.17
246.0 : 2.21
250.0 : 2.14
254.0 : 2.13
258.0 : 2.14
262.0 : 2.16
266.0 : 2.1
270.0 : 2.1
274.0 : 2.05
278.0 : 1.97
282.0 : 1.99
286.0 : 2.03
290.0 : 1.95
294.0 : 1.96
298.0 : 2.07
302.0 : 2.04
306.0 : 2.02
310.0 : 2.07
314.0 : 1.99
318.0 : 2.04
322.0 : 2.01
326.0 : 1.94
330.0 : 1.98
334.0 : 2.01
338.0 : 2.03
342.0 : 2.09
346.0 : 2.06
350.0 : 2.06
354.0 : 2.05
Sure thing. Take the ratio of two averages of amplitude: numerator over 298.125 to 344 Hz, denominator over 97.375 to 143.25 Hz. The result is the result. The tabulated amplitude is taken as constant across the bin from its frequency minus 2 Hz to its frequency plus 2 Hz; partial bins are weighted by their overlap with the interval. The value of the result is 0.88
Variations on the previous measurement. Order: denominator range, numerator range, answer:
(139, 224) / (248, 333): 0.94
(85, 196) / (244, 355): 0.90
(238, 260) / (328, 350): 0.94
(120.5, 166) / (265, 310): 0.92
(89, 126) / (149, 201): 0.89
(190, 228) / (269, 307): 0.92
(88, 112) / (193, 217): 0.82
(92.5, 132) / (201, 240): 0.91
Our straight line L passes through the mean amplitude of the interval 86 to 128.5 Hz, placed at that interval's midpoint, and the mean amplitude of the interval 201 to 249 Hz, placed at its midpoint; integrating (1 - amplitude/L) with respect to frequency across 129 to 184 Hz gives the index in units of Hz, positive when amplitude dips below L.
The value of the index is 3.04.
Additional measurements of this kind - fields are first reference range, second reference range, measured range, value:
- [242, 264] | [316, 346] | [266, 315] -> 1.5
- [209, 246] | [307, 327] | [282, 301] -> 0.6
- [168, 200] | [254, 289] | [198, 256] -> -2.0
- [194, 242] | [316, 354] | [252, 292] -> 0.9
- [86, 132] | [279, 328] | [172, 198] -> 1.2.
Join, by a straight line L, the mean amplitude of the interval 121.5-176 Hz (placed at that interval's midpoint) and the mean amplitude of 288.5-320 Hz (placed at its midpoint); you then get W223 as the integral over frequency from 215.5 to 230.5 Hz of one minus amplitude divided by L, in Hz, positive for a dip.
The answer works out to -1.1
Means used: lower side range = 2.2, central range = 2.26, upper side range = 2.02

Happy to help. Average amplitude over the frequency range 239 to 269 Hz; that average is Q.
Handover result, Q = 2.15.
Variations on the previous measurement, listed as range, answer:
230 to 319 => 2.08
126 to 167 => 2.21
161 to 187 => 2.17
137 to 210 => 2.17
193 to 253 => 2.18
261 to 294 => 2.04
